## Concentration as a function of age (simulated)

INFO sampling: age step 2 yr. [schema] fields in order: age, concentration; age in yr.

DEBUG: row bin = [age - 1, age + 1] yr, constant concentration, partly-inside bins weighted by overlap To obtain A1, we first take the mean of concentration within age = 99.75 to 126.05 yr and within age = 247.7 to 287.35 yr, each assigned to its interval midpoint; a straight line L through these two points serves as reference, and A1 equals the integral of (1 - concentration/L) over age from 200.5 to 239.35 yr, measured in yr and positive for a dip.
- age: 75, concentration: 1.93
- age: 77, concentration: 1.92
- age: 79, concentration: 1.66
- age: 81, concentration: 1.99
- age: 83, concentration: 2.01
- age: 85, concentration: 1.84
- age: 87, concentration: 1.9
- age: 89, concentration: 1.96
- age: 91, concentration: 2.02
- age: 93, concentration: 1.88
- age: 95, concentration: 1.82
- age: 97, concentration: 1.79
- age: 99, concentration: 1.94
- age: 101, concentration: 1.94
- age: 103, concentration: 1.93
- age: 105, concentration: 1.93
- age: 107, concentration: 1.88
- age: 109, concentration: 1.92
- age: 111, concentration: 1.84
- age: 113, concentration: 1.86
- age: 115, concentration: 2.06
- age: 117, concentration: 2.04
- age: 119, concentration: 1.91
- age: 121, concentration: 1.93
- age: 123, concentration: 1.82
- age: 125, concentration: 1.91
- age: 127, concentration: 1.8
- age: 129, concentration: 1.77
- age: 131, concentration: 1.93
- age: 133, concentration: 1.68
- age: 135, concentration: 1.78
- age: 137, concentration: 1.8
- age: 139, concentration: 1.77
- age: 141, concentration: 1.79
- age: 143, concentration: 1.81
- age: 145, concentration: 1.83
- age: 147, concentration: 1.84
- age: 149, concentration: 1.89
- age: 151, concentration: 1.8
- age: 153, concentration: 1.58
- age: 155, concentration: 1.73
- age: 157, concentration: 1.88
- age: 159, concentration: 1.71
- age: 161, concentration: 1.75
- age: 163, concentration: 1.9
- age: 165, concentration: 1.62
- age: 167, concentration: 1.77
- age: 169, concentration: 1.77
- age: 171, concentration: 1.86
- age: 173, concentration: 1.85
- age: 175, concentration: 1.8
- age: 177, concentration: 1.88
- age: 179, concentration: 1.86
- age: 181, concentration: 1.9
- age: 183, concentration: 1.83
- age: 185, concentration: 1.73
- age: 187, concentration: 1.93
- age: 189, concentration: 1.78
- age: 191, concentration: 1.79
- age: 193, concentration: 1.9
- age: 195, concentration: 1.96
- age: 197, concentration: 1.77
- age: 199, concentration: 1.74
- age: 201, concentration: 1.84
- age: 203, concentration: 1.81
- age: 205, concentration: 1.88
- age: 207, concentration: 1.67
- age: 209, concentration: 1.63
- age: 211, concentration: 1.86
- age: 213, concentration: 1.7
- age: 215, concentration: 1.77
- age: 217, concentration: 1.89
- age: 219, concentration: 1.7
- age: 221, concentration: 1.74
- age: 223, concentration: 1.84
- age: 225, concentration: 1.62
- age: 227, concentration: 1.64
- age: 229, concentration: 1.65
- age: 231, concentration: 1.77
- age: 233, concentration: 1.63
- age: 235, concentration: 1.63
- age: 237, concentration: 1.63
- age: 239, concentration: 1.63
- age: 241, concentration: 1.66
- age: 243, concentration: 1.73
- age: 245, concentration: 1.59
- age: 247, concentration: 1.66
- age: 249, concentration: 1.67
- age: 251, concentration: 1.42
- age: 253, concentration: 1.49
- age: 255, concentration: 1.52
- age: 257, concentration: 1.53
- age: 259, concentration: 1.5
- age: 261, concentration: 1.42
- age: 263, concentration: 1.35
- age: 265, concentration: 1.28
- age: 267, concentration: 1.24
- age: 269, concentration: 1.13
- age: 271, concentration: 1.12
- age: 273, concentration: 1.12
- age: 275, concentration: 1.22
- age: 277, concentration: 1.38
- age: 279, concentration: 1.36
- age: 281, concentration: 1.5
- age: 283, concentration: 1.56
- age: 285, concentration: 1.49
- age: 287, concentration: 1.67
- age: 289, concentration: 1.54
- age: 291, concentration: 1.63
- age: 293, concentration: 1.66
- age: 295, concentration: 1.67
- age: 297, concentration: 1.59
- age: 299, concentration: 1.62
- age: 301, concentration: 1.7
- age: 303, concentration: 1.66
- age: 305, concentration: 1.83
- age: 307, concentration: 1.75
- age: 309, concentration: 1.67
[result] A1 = -4.2 yr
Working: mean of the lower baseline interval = 1.92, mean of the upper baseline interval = 1.4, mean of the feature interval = 1.73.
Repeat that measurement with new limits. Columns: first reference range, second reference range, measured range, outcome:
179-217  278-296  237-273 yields 4.2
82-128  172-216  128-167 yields 1.7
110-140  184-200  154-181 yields 0.5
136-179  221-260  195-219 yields -1.3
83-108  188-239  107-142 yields 0.2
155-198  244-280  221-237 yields -1.3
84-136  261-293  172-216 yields -4.8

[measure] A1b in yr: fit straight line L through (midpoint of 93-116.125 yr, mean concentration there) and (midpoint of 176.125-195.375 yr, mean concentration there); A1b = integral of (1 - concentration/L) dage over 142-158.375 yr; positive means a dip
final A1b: 0.7 yr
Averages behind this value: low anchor 1.9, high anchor 1.85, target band 1.79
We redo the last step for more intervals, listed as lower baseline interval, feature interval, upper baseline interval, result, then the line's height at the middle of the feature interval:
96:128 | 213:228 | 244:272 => -1.87 yr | 1.55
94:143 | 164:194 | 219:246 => -0.91 yr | 1.77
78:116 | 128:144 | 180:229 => 0.60 yr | 1.86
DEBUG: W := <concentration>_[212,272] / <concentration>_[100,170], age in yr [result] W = 0.86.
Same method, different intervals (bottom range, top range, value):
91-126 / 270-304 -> 0.79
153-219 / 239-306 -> 0.83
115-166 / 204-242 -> 0.94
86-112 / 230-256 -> 0.85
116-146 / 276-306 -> 0.87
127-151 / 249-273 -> 0.76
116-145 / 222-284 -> 0.82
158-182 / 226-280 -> 0.82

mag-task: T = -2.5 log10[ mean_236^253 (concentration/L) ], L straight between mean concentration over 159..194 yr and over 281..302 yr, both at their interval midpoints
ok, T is 0.05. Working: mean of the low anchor 1.82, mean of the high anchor 1.61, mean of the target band 1.62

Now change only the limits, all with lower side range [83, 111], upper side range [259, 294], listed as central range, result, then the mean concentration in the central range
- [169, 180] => -0.10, 1.84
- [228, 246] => -0.10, 1.66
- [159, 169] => -0.03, 1.76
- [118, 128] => -0.02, 1.87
